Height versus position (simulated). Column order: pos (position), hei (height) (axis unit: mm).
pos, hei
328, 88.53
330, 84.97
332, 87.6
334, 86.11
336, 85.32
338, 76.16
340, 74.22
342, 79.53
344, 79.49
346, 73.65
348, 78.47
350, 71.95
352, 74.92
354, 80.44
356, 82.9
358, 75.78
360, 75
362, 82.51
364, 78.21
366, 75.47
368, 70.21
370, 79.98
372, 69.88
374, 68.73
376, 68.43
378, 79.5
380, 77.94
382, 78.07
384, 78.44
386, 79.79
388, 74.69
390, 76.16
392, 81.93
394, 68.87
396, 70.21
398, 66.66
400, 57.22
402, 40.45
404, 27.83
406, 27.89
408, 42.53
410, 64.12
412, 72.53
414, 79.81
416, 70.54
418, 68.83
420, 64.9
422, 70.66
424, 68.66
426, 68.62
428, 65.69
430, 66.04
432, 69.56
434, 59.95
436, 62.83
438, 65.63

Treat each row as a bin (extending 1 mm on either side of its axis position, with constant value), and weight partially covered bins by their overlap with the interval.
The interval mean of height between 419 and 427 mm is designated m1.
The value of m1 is 68.2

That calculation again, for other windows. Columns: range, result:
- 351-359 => 78.5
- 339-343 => 76.9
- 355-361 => 77.9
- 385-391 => 76.9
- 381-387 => 78.8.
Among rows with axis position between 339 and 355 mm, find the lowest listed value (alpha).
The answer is 71.95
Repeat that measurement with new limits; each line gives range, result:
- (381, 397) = 68.87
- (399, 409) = 27.83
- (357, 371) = 70.21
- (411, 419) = 68.83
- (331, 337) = 85.32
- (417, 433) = 64.9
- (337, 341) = 74.22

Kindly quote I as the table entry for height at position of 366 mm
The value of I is 75.47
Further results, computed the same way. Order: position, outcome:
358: 75.78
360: 75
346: 73.65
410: 64.12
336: 85.32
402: 40.45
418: 68.83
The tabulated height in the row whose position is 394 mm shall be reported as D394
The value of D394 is 68.87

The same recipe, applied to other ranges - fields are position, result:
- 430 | 66.04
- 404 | 27.83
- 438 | 65.63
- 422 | 70.66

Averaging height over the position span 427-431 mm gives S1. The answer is 65.9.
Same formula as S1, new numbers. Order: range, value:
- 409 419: 71.2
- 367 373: 73.4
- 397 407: 44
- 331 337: 86.3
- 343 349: 77.2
